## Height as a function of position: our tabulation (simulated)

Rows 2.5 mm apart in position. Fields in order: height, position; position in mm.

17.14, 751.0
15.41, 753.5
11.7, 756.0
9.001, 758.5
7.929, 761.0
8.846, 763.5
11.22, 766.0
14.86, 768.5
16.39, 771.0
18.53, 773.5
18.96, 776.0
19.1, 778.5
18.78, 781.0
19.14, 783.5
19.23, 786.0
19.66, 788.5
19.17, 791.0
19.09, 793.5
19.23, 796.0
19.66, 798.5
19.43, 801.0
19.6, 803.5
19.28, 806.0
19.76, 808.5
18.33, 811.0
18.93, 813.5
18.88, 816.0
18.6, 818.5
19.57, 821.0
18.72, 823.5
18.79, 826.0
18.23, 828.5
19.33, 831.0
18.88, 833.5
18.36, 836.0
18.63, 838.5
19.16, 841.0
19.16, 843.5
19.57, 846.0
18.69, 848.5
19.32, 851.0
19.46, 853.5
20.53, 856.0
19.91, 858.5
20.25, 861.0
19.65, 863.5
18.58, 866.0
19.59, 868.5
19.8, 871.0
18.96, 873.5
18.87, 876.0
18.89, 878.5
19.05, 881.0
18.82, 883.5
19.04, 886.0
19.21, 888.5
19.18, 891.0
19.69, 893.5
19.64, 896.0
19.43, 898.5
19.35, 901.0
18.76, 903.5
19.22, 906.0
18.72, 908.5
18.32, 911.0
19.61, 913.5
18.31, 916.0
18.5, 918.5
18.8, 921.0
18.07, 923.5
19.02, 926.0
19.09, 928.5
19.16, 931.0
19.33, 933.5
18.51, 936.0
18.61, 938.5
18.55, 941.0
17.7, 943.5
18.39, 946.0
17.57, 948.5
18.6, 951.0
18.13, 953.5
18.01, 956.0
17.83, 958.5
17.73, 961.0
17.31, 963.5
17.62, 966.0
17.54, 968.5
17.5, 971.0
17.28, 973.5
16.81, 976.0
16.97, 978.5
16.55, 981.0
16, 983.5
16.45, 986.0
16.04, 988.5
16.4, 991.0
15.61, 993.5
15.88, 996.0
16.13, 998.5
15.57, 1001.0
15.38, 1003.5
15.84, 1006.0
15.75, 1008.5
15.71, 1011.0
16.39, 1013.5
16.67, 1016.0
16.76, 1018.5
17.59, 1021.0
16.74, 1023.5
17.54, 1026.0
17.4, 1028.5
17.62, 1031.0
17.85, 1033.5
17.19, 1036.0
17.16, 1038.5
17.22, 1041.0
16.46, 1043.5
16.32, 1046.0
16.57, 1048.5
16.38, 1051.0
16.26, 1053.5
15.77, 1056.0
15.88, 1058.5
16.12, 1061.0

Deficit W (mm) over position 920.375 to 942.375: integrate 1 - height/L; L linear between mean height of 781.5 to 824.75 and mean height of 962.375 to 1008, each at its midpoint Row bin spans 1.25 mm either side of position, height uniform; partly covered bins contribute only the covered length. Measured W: -1.92 mm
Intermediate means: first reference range 19.2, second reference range 16.5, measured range 18.8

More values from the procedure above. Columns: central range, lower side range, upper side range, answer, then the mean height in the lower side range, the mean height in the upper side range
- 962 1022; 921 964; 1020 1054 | 4.0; 18.4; 17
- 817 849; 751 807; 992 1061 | -4.6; 16.6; 16.5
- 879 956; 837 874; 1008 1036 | -1.2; 19.4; 17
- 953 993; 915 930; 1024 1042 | 2.2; 18.6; 17.4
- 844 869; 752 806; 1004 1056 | -4.5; 16.5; 16.7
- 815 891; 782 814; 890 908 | 0.5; 19.3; 19.3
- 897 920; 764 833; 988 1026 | -2.2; 18.4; 16.2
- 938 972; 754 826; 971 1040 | -2.4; 17.2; 16.6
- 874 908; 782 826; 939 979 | -1.4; 19.2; 17.8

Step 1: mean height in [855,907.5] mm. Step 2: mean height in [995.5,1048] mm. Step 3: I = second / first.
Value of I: 0.9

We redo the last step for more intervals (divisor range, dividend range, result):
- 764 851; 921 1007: 0.94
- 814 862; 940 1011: 0.88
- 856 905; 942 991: 0.90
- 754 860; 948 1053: 0.94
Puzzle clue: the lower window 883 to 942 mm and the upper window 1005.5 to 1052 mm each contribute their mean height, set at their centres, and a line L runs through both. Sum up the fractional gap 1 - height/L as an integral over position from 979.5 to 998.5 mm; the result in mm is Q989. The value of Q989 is 1.5 mm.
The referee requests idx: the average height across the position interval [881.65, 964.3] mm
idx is 18.7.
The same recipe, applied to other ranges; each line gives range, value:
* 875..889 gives 19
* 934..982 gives 17.8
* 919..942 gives 18.8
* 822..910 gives 19.2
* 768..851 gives 18.9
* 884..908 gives 19.2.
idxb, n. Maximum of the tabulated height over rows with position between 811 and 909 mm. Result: 20.53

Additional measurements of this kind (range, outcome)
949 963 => 18.6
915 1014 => 19.33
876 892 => 19.21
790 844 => 19.76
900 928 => 19.61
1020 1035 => 17.85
